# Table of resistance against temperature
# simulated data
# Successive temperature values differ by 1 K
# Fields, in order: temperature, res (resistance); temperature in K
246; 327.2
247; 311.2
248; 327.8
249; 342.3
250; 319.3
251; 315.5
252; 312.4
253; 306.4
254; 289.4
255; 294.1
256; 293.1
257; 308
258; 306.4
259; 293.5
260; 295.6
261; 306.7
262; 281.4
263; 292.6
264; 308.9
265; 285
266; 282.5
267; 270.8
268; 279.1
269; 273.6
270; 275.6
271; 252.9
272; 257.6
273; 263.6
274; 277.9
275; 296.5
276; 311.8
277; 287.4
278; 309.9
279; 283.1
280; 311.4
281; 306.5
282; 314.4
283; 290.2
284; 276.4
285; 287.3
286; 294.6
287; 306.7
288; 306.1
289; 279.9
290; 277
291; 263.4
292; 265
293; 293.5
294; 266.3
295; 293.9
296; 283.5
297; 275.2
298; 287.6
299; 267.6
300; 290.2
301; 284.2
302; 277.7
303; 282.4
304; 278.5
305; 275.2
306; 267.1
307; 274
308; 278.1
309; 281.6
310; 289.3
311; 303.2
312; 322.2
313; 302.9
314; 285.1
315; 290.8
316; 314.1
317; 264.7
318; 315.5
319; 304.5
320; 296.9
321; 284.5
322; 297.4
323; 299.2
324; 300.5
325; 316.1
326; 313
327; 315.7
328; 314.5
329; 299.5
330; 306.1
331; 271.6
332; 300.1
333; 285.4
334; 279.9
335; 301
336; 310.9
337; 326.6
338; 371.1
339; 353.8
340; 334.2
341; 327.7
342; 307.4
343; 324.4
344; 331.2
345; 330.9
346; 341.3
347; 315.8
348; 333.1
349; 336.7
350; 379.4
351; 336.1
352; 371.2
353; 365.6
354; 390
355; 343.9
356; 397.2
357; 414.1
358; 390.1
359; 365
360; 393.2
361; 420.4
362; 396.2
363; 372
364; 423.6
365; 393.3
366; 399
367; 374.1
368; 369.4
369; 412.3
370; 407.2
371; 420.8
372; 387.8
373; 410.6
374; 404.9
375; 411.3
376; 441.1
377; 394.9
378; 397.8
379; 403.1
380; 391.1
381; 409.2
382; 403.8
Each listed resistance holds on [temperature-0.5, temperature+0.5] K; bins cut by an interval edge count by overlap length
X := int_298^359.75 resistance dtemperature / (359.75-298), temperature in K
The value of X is 315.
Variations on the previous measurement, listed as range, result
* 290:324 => 287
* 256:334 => 290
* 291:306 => 279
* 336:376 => 371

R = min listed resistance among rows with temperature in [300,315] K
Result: 267.1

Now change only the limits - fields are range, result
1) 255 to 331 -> 252.9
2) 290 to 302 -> 263.4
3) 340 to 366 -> 307.4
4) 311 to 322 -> 264.7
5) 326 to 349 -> 271.6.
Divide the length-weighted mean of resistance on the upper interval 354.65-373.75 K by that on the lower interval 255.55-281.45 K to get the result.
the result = 1.37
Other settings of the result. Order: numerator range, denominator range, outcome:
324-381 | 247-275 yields 1.22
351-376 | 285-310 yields 1.40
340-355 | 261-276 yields 1.22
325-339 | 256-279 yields 1.08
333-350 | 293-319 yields 1.14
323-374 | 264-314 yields 1.23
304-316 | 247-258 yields 0.93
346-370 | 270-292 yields 1.31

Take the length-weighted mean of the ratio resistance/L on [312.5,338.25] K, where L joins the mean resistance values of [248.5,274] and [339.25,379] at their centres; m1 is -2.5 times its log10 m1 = 0.15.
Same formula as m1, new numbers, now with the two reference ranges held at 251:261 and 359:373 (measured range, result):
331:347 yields 0.168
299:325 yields 0.202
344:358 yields 0.075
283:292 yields 0.152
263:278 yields 0.117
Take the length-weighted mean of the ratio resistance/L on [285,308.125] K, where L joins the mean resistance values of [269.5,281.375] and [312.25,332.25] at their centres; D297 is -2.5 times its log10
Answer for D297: 0.041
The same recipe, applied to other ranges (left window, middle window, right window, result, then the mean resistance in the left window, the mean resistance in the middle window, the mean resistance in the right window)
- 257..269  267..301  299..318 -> 0.02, 291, 285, 287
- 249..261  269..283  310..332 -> 0.06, 305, 288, 301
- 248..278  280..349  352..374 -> 0.15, 293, 299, 392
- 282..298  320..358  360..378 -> 0.09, 285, 328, 402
